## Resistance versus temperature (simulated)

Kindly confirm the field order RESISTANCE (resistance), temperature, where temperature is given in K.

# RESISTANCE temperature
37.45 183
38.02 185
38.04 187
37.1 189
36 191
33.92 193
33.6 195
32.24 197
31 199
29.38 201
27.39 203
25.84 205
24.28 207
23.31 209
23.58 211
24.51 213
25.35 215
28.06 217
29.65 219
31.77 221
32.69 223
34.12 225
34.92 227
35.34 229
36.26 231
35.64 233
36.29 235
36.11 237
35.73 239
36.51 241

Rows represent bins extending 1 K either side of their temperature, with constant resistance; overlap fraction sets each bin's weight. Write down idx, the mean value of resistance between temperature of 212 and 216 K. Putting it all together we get 24.9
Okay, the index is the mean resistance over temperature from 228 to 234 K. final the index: 35.7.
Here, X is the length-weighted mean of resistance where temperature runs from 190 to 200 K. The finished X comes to 33.4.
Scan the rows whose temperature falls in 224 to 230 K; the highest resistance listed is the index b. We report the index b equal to 35.34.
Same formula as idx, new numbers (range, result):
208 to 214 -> 23.8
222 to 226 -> 33.4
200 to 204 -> 28.4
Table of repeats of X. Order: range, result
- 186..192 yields 37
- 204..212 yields 24.3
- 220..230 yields 33.8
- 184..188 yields 38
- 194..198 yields 32.9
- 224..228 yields 34.5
